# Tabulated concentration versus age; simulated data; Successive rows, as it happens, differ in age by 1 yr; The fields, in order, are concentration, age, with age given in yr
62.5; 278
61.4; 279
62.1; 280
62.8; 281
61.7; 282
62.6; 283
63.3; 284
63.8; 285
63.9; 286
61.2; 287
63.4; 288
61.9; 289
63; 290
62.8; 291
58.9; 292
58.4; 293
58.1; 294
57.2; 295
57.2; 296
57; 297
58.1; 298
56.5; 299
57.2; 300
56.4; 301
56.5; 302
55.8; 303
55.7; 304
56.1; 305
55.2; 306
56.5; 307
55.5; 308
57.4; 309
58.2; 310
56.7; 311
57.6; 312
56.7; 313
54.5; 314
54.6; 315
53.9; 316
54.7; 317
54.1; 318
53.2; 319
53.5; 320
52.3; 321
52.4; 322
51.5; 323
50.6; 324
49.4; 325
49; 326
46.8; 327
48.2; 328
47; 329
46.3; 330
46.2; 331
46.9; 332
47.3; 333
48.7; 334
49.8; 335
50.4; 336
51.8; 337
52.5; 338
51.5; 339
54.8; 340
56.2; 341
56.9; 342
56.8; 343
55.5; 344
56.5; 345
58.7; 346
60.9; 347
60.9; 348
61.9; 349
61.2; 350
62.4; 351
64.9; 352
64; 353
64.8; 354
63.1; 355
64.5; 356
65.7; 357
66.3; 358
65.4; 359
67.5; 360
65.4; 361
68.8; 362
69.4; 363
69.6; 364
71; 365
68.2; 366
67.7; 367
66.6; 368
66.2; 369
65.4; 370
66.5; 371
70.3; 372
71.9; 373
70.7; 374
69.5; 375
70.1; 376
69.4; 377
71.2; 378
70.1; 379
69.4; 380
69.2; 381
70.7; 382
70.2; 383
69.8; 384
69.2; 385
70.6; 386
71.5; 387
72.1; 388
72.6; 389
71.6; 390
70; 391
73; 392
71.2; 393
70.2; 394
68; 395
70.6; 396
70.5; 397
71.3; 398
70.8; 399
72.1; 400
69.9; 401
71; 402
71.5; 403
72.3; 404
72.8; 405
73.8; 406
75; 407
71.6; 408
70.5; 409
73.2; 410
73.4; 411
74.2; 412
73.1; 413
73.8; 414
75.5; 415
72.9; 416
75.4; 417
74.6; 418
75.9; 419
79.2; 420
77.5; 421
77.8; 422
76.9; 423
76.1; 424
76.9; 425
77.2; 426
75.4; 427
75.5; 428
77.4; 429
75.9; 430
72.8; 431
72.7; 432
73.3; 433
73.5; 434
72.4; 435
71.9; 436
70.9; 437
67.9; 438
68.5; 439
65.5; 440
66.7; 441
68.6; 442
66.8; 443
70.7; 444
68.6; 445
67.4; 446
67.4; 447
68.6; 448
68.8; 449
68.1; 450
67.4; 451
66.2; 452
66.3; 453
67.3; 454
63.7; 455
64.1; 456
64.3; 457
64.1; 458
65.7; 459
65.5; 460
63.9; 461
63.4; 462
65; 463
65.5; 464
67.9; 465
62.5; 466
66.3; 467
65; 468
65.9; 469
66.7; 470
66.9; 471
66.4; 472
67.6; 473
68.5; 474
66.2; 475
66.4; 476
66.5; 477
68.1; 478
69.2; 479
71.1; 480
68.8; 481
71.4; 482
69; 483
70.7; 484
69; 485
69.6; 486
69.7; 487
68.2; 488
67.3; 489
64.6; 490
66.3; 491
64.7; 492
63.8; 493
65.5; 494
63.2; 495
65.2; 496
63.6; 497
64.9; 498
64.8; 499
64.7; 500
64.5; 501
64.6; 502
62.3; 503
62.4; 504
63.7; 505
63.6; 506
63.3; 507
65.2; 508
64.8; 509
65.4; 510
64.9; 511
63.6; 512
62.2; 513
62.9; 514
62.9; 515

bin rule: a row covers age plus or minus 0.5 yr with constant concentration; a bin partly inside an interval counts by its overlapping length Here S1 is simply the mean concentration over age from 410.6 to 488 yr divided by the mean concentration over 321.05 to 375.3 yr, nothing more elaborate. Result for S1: 1.18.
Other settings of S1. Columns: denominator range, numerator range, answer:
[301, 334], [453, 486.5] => 1.26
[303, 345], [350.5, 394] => 1.30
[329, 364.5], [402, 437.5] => 1.27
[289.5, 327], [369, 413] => 1.27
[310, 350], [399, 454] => 1.36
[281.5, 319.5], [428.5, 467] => 1.17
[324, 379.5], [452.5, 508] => 1.09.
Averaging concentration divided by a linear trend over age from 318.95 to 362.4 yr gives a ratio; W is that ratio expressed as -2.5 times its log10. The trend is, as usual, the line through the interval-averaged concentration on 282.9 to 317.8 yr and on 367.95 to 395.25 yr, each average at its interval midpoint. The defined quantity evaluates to 0.15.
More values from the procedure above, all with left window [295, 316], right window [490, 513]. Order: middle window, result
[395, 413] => -0.190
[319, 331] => 0.152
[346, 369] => -0.120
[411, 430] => -0.235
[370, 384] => -0.177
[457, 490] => -0.065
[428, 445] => -0.154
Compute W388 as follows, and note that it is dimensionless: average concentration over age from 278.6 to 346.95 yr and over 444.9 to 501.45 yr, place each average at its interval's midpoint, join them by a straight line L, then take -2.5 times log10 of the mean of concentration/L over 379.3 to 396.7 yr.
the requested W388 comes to -0.16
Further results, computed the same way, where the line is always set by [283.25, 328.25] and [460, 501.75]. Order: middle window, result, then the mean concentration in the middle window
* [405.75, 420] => -0.18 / 74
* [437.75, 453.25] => -0.05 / 67.7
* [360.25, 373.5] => -0.14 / 68.2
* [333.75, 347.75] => 0.07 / 54.6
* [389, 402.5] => -0.15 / 70.9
